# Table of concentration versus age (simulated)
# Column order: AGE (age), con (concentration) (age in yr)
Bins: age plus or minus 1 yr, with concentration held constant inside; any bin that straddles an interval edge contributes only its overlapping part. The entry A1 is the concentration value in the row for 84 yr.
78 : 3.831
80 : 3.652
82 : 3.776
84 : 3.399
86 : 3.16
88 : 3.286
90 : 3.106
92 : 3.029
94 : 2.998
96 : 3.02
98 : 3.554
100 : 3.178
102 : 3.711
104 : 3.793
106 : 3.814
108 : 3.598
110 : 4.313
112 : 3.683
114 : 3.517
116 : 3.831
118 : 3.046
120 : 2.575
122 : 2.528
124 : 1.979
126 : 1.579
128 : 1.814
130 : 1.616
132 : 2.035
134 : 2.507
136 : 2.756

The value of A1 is 3.399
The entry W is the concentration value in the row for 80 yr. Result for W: 3.652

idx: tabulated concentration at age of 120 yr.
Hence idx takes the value 2.575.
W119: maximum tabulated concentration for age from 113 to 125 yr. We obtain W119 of 3.831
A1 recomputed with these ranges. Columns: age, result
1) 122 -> 2.528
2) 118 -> 3.046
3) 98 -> 3.554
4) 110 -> 4.313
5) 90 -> 3.106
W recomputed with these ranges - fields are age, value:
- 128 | 1.814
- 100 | 3.178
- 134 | 2.507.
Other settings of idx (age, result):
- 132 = 2.035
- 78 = 3.831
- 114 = 3.517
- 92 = 3.029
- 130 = 1.616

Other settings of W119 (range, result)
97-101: 3.554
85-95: 3.286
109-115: 4.313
